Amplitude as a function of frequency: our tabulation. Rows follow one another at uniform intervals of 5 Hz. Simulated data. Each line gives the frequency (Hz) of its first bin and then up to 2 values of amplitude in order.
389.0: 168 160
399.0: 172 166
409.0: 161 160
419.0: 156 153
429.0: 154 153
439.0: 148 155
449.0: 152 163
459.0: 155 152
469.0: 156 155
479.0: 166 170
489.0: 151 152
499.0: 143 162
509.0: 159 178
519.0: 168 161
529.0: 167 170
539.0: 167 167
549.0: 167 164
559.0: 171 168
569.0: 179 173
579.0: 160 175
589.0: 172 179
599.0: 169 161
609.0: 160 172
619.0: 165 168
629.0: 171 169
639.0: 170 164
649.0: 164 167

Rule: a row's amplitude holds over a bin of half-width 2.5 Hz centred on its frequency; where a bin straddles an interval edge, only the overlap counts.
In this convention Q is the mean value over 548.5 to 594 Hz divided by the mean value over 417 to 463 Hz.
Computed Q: 1.11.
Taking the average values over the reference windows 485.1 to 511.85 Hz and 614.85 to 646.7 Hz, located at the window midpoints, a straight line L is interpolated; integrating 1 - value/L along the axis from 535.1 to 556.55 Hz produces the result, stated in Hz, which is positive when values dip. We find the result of -1.0 Hz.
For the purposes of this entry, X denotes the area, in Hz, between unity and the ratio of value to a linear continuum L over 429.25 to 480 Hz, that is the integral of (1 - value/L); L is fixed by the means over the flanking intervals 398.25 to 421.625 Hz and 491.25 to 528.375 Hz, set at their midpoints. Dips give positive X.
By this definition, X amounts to 2.0 Hz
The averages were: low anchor 162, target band 155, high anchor 161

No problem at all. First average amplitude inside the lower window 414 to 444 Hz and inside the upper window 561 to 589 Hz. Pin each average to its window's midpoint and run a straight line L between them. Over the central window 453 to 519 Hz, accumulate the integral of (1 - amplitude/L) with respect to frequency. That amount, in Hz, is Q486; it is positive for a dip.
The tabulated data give 0.6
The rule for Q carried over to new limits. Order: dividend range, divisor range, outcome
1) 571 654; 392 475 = 1.07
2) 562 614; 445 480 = 1.08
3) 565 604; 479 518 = 1.07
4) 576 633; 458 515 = 1.07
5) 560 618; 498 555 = 1.03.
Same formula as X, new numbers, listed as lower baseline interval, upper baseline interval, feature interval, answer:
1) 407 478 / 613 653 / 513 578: -2.7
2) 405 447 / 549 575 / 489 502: 1.1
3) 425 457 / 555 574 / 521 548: 0.2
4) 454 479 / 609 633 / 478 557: -1.4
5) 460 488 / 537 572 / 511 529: -0.4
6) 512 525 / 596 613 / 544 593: -1.0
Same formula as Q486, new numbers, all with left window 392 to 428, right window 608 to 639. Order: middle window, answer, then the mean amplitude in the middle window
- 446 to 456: 0.32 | 157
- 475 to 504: 1.19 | 157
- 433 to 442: 0.64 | 150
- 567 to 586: -0.57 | 171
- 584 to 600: -0.67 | 174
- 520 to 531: 0.02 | 164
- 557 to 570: -0.47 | 172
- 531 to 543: -0.23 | 168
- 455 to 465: 0.45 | 155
